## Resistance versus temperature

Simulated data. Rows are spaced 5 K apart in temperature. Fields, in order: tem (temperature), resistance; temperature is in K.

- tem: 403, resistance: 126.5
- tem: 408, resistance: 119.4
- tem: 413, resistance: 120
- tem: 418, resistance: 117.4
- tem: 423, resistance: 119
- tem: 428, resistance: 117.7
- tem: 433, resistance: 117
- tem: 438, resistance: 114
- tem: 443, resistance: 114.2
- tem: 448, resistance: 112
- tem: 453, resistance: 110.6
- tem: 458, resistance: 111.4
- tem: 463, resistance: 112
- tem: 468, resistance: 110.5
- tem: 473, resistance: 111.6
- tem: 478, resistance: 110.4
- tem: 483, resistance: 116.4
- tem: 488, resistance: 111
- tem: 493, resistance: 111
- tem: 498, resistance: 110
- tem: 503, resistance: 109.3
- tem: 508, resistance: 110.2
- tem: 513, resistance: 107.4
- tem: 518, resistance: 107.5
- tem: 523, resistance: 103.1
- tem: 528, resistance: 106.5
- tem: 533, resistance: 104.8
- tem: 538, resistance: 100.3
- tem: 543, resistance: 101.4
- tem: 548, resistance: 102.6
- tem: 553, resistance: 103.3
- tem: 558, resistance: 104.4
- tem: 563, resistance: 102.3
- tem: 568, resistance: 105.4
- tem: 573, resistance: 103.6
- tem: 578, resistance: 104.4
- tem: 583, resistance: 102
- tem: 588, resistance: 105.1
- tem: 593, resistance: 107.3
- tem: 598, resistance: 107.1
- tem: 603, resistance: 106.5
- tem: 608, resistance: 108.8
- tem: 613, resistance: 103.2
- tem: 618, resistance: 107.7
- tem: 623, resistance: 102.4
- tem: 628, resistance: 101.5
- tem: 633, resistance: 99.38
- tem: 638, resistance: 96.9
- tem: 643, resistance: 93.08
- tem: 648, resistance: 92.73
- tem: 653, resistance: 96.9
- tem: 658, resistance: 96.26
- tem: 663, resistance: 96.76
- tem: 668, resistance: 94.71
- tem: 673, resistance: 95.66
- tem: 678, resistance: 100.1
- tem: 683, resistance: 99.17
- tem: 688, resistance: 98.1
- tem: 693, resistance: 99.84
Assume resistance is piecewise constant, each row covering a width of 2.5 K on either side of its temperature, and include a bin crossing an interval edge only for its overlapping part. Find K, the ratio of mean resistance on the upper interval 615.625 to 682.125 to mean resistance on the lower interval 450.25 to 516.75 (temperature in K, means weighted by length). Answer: 0.9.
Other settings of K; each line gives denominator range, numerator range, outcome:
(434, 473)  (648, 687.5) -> 0.86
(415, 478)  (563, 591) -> 0.91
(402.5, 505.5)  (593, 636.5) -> 0.92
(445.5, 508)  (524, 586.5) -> 0.93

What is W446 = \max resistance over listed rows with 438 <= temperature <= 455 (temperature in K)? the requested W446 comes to 114.2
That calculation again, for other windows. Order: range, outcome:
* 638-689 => 100.1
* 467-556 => 116.4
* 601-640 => 108.8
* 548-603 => 107.3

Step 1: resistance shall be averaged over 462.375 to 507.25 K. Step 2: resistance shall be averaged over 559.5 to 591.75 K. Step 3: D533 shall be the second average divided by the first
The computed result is 0.9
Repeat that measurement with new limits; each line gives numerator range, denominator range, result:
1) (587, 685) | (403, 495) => 0.88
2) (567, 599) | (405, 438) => 0.89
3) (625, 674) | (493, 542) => 0.90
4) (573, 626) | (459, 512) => 0.95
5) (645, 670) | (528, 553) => 0.93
